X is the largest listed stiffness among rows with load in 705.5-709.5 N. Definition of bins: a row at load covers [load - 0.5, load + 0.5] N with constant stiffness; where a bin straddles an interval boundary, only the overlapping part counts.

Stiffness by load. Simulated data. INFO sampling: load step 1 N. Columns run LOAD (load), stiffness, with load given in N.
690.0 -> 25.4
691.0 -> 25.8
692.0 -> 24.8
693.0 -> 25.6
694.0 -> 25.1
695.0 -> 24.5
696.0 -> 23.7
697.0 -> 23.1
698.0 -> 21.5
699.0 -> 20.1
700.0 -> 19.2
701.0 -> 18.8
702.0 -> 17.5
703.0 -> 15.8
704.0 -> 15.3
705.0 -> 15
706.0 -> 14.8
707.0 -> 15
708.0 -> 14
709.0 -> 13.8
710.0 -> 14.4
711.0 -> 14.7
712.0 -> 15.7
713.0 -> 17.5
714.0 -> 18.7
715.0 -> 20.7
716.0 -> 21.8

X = 15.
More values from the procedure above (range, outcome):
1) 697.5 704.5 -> 21.5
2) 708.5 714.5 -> 18.7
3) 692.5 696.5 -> 25.6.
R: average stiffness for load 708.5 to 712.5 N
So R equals 14.6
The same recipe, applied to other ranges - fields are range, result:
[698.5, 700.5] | 19.6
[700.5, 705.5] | 16.5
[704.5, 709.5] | 14.5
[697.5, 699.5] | 20.8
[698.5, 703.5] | 18.3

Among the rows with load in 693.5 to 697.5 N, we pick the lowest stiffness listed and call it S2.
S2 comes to 23.1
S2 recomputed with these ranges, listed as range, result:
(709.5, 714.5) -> 14.4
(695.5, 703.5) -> 15.8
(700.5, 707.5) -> 14.8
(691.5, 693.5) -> 24.8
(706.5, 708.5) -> 14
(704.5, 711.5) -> 13.8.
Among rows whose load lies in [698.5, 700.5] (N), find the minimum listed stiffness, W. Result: 19.2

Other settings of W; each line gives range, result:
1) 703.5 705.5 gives 15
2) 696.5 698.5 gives 21.5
